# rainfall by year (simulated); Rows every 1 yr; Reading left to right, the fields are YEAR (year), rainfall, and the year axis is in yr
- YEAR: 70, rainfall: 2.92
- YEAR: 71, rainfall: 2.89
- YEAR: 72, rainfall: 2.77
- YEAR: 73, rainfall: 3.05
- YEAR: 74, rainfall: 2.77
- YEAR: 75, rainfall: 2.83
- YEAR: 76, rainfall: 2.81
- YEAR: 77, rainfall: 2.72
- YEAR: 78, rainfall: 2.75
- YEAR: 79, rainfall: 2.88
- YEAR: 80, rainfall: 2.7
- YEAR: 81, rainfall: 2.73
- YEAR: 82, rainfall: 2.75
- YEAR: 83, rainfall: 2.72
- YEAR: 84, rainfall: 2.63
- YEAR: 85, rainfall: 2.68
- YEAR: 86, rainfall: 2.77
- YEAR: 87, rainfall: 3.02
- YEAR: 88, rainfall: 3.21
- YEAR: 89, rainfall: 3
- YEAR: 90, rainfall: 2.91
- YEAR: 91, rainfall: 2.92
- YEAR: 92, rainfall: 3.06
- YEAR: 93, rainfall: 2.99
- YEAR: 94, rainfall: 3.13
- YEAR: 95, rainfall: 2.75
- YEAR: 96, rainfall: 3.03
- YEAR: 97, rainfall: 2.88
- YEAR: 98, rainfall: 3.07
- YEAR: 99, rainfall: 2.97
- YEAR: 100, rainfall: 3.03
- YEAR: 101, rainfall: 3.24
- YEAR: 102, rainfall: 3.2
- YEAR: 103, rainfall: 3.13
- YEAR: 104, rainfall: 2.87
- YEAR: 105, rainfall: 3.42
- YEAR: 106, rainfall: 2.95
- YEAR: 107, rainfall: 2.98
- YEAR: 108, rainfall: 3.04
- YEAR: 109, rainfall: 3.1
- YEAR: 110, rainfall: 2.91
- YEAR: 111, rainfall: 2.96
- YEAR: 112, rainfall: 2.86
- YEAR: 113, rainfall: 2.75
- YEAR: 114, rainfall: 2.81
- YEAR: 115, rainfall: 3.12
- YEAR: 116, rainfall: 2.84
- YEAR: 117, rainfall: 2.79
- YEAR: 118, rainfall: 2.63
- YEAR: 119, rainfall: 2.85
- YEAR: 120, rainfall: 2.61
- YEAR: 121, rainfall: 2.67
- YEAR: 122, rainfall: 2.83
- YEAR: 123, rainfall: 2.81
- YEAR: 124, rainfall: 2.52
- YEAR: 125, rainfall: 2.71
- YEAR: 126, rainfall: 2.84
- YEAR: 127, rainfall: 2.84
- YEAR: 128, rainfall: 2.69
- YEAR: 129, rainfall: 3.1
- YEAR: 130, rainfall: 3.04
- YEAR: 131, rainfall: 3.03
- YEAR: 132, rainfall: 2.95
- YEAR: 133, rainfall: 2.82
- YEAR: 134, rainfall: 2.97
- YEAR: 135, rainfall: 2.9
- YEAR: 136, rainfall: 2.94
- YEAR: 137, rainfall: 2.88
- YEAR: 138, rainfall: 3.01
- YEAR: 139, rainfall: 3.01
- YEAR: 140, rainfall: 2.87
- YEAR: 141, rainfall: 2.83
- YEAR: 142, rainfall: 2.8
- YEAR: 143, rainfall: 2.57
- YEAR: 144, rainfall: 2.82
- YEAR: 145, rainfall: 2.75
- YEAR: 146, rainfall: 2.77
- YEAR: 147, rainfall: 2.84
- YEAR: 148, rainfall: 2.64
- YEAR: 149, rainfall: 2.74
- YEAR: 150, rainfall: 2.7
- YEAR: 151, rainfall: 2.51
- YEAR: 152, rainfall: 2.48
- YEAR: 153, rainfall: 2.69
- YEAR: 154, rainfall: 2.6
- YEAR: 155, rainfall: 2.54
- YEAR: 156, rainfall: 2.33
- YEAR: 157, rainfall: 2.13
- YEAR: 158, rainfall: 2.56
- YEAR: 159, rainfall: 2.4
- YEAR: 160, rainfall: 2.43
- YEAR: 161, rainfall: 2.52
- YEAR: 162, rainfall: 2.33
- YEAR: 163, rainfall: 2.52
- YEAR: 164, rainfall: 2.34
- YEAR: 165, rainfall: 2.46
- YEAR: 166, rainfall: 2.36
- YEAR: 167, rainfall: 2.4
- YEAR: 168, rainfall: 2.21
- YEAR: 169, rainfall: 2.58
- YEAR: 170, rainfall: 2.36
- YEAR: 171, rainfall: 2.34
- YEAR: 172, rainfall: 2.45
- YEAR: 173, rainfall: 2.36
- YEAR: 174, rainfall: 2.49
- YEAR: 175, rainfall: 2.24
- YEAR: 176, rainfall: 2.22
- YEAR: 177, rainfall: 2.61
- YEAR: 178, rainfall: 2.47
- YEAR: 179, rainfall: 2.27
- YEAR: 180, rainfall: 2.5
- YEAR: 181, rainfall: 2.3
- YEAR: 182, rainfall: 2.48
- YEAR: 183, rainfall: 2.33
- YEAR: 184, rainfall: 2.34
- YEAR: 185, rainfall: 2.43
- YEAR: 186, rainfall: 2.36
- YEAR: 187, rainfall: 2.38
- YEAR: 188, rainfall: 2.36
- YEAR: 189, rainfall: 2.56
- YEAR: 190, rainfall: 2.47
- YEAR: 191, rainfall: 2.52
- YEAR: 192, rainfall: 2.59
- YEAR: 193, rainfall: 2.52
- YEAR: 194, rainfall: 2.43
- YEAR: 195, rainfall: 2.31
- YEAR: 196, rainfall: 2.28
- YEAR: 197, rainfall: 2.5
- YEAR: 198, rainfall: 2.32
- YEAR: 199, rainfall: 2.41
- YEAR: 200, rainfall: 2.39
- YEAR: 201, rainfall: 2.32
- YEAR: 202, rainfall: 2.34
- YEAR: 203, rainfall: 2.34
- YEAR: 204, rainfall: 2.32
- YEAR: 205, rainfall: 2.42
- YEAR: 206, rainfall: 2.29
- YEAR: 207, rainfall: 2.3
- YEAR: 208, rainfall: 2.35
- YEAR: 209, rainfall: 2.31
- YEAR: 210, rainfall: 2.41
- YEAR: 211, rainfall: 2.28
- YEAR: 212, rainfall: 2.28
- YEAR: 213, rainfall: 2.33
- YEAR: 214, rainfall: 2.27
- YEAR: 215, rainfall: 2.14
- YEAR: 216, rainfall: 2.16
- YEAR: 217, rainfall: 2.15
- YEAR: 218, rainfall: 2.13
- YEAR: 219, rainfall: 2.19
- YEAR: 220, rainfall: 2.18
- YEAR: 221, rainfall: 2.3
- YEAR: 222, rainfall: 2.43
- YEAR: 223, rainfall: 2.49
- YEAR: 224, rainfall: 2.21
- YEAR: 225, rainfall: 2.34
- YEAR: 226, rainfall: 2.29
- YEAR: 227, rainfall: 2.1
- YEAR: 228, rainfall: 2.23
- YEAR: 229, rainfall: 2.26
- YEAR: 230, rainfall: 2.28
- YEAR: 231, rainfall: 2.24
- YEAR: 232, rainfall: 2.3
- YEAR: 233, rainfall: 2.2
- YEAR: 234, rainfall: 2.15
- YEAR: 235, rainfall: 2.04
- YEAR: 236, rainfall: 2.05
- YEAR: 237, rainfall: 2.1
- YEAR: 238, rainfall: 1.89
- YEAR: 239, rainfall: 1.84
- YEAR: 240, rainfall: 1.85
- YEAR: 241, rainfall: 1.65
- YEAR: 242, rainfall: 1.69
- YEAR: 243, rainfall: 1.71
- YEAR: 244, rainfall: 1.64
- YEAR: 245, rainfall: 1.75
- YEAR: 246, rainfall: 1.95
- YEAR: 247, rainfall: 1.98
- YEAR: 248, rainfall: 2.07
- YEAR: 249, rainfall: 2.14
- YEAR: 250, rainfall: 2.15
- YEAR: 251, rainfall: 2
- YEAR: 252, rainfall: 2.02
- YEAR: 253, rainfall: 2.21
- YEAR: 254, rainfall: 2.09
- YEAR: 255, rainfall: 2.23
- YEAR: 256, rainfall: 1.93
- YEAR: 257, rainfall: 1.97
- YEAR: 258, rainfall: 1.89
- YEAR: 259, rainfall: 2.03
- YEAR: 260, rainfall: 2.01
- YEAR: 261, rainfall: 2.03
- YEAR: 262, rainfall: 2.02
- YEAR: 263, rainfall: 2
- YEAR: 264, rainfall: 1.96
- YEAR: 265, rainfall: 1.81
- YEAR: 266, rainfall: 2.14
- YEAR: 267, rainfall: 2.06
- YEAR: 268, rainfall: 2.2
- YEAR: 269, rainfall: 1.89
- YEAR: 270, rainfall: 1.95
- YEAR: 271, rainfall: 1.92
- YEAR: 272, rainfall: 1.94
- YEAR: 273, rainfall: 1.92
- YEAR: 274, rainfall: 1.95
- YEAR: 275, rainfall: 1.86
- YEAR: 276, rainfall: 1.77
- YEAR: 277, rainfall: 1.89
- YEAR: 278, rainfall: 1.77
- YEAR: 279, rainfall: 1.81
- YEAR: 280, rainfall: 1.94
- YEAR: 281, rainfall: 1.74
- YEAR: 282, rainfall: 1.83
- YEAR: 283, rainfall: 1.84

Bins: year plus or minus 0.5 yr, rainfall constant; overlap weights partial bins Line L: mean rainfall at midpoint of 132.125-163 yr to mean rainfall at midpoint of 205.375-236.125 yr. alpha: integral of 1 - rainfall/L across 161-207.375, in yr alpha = 1.3 yr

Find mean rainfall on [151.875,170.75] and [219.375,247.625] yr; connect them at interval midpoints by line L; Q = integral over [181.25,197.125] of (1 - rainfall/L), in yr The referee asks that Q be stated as -0.9 yr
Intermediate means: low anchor 2.43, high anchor 2.08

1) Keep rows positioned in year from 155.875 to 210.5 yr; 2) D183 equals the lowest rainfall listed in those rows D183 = 2.13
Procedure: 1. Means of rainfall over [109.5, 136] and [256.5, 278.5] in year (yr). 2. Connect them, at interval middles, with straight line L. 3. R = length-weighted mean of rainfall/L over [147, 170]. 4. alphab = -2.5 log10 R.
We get 0.06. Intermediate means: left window 2.84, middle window 2.48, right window 1.95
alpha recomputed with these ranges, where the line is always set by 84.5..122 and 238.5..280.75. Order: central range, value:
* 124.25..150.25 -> -1.1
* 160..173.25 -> 0.7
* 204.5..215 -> -0.2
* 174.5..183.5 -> 0.3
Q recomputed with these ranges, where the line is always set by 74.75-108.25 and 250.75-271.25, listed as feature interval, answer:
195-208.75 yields -0.1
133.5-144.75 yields -0.8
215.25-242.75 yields 0.7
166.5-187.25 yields 0.7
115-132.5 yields -0.4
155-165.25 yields 0.6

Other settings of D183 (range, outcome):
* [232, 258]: 1.64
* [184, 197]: 2.28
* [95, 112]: 2.75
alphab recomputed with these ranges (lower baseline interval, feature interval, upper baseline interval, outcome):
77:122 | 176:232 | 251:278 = -0.01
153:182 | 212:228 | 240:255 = -0.07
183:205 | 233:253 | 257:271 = 0.09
